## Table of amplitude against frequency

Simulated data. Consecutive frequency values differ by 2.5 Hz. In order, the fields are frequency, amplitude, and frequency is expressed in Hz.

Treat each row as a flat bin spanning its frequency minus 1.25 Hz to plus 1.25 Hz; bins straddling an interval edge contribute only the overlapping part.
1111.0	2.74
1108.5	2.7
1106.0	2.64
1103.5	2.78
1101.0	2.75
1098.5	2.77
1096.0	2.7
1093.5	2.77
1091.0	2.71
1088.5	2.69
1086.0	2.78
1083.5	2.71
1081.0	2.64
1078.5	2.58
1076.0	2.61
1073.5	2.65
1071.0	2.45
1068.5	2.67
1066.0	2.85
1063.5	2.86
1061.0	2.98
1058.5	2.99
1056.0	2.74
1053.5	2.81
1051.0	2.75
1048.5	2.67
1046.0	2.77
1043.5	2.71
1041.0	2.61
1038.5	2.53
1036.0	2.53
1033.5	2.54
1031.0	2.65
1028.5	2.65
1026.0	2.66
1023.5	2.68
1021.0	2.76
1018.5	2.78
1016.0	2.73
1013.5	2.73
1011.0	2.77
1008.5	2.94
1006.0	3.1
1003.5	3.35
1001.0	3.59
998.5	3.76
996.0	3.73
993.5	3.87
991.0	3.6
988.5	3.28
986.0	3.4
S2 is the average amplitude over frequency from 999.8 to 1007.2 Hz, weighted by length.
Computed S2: 3.35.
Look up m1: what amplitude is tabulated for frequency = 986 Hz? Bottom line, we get 3.4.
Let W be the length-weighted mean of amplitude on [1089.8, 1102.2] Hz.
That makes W 2.74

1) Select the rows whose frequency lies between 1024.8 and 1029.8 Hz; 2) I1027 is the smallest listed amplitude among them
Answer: 2.65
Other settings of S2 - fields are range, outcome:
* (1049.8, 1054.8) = 2.78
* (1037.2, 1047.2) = 2.65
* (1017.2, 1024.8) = 2.74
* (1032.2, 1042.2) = 2.55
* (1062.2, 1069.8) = 2.79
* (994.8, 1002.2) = 3.69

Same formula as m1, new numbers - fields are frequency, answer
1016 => 2.73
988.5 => 3.28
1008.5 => 2.94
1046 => 2.77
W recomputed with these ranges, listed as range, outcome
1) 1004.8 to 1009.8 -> 3.02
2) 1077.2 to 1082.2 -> 2.61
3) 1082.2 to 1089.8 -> 2.73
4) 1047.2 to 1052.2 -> 2.71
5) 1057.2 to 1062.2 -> 2.98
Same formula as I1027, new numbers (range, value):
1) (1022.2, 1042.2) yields 2.53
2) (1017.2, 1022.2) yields 2.76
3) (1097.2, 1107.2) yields 2.64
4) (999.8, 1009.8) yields 2.94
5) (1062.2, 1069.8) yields 2.67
